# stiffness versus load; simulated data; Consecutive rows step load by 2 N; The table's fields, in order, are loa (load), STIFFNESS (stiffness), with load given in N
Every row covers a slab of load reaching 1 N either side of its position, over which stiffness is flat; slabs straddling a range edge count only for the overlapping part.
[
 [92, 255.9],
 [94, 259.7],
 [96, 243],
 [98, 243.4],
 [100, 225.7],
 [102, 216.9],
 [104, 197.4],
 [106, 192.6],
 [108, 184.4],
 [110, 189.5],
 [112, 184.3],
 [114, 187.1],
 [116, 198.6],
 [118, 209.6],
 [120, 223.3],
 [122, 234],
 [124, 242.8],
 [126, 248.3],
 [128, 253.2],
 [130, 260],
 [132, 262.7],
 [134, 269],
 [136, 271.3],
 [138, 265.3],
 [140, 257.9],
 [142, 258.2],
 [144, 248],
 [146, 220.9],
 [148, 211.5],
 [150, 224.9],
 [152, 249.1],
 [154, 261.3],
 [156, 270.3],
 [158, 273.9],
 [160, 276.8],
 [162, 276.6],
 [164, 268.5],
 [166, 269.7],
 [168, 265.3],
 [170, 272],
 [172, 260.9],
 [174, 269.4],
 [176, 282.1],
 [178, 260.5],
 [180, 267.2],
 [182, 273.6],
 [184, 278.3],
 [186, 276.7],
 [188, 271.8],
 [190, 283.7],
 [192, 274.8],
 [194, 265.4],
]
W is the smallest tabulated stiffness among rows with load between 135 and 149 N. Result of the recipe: 211.5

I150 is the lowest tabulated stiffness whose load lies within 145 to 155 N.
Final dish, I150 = 211.5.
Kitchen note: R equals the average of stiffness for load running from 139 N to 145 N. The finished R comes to 255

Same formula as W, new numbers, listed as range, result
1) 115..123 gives 198.6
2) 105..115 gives 184.3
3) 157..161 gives 273.9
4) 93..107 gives 192.6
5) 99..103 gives 216.9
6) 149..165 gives 224.9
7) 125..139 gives 248.3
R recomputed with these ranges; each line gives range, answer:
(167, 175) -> 267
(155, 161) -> 274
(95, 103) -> 232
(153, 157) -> 266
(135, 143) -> 263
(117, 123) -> 222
